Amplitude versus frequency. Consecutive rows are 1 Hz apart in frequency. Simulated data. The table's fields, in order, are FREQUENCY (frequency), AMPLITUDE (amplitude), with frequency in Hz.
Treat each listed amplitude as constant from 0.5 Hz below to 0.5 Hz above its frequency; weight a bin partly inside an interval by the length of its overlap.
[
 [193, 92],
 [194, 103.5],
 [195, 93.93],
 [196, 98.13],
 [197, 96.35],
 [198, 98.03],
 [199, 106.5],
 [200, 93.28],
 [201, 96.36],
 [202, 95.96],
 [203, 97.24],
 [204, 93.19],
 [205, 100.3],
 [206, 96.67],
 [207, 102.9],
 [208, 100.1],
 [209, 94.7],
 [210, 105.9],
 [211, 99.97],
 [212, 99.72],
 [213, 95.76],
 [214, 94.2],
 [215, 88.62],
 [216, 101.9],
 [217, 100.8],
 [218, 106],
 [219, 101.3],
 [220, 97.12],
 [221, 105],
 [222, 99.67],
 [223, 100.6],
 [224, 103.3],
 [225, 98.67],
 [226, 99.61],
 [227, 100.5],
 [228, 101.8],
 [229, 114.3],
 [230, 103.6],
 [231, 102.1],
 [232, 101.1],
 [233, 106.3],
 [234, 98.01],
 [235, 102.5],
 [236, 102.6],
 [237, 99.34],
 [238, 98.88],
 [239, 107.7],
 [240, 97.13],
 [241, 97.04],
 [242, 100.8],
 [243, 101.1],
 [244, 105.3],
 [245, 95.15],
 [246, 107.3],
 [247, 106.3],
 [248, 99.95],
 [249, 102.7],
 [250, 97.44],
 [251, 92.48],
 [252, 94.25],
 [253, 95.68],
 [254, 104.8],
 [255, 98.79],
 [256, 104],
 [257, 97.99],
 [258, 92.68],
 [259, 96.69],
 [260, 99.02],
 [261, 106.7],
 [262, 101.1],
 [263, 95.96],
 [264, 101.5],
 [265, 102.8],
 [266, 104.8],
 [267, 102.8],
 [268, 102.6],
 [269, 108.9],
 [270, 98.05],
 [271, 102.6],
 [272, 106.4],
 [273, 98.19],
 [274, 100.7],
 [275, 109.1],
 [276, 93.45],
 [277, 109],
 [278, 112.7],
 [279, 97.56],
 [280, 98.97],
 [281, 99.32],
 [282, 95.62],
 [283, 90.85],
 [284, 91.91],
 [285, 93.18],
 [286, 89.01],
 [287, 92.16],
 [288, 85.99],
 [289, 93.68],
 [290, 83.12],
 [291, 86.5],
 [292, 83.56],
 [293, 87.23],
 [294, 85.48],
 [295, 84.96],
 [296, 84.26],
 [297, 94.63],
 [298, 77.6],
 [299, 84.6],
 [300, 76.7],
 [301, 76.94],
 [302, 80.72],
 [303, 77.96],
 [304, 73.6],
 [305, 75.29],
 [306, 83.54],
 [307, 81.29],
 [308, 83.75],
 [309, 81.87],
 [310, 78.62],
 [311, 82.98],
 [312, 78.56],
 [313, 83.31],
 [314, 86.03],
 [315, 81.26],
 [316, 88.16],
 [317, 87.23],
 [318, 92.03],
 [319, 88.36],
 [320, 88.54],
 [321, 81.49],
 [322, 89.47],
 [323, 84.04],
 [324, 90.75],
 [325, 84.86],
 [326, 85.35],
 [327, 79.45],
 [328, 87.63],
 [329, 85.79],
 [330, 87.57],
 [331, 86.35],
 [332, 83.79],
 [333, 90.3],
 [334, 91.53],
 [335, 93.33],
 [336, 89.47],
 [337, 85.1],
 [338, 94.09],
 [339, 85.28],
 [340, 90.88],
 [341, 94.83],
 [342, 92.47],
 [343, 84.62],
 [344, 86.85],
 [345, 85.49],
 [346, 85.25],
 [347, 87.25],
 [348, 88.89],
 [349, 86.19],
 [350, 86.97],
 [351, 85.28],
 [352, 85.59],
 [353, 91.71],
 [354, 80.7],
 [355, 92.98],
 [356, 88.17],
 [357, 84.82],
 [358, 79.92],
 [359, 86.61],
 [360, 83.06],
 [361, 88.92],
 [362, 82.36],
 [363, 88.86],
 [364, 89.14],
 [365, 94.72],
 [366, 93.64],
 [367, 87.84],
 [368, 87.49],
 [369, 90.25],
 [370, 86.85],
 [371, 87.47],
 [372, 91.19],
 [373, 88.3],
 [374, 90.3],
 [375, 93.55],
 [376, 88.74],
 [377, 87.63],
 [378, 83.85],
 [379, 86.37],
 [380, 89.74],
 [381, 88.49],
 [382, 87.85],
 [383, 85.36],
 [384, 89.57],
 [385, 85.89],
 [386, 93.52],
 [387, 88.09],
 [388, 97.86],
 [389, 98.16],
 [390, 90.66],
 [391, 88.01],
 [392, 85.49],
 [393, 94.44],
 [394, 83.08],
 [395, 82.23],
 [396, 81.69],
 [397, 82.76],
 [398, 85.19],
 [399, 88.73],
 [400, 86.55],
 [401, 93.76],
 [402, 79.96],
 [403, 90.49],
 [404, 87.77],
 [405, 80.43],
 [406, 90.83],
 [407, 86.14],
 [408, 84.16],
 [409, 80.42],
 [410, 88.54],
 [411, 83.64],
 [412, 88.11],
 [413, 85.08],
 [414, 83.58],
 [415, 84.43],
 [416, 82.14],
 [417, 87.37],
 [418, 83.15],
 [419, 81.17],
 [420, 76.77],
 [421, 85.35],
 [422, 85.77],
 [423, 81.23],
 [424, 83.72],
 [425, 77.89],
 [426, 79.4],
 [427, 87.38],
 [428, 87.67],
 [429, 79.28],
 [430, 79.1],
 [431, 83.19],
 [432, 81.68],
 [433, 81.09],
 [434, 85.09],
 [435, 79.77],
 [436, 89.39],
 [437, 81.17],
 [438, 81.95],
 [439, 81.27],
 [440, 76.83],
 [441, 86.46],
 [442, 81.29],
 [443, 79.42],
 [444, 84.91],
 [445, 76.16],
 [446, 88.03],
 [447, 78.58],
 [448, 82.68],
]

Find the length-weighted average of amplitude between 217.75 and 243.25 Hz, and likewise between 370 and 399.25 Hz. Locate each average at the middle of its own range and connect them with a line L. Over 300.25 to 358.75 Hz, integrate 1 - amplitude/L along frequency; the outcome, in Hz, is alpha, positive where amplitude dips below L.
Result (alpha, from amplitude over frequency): 4.7 Hz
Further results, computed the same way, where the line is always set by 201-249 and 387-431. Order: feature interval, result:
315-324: 0.53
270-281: -0.70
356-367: 0.25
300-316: 2.25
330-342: 0.24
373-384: -0.05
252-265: -0.23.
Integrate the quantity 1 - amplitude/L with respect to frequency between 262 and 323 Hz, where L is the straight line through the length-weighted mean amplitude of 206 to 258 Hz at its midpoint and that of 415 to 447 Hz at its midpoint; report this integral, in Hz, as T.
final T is 3.0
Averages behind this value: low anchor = 101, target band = 90.5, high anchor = 82.4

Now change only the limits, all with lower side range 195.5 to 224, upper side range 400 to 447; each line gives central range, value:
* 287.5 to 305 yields 1.80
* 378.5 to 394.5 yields -0.63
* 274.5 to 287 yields -0.58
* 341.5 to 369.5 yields 0.33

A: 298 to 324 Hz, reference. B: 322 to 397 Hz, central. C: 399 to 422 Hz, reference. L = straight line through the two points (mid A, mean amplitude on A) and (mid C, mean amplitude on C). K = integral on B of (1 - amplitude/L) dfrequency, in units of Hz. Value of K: -3.66 Hz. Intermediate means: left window 82.7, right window 85.1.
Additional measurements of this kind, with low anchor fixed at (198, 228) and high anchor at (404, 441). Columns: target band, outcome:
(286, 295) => 0.59 Hz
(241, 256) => -0.57 Hz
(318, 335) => 0.68 Hz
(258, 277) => -1.33 Hz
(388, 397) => -0.28 Hz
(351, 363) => 0.31 Hz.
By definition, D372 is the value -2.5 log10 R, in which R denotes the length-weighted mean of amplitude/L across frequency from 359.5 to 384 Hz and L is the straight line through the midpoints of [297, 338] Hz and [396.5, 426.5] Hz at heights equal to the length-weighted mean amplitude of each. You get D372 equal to -0.05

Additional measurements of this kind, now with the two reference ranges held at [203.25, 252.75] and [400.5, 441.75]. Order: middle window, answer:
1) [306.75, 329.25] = 0.10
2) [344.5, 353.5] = 0.04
